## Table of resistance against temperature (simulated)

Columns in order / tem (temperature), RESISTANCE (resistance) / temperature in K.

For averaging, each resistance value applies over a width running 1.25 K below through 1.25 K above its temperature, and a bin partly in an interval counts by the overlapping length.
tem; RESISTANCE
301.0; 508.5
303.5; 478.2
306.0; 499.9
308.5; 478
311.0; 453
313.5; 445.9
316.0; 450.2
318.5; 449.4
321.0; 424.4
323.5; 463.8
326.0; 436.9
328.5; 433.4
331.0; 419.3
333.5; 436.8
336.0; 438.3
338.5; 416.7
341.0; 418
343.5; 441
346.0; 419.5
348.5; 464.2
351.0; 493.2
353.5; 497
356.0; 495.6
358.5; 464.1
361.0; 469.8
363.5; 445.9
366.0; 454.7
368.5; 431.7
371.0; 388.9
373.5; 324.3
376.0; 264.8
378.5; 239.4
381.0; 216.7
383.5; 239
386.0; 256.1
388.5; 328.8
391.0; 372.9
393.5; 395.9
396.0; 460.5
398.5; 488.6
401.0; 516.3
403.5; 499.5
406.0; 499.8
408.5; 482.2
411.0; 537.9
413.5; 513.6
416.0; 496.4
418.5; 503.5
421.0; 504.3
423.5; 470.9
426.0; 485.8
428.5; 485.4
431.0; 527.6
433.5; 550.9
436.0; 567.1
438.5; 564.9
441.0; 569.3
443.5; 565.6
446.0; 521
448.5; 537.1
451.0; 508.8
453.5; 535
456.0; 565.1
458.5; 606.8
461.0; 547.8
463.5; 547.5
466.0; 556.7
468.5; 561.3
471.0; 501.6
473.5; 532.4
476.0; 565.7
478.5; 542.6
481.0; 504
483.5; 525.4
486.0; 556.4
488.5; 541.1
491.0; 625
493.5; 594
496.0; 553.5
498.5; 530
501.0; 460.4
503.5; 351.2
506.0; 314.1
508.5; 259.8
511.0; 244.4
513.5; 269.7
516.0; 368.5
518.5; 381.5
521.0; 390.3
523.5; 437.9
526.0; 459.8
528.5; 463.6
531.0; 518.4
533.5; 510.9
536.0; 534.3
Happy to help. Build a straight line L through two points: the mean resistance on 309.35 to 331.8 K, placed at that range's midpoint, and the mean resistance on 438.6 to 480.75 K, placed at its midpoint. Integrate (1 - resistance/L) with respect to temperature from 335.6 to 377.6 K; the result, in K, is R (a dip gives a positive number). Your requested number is 3.6 K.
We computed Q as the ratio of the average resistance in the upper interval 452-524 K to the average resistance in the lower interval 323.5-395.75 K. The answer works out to 1.21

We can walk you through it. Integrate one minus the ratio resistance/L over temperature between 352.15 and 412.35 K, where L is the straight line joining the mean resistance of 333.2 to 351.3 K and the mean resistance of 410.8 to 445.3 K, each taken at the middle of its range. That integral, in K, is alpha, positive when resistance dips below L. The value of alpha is 8.91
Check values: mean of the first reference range 438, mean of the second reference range 524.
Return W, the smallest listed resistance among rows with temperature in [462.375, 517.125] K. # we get 244.4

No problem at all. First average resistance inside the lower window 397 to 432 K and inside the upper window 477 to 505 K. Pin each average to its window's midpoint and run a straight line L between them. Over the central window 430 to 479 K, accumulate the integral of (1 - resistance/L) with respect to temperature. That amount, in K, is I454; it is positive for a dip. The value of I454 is -3.5 K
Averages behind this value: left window 500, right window 524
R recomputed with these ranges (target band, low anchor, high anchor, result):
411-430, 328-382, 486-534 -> -3.33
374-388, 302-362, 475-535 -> 6.24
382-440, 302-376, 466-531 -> -1.75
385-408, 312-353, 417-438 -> 2.95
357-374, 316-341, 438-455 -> 1.36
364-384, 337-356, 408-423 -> 6.13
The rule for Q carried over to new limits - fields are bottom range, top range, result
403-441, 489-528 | 0.81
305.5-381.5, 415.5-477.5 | 1.26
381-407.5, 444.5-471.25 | 1.37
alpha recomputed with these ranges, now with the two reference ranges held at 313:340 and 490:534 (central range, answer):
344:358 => -1.1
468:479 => -2.8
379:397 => 4.8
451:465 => -4.1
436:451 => -4.1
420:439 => -3.8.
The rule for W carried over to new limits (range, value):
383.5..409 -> 239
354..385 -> 216.7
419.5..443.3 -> 470.9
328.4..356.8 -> 416.7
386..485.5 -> 256.1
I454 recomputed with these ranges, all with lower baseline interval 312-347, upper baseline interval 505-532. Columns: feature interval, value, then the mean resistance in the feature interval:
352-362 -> -1.3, 482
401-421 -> -4.8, 505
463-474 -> -4.3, 540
